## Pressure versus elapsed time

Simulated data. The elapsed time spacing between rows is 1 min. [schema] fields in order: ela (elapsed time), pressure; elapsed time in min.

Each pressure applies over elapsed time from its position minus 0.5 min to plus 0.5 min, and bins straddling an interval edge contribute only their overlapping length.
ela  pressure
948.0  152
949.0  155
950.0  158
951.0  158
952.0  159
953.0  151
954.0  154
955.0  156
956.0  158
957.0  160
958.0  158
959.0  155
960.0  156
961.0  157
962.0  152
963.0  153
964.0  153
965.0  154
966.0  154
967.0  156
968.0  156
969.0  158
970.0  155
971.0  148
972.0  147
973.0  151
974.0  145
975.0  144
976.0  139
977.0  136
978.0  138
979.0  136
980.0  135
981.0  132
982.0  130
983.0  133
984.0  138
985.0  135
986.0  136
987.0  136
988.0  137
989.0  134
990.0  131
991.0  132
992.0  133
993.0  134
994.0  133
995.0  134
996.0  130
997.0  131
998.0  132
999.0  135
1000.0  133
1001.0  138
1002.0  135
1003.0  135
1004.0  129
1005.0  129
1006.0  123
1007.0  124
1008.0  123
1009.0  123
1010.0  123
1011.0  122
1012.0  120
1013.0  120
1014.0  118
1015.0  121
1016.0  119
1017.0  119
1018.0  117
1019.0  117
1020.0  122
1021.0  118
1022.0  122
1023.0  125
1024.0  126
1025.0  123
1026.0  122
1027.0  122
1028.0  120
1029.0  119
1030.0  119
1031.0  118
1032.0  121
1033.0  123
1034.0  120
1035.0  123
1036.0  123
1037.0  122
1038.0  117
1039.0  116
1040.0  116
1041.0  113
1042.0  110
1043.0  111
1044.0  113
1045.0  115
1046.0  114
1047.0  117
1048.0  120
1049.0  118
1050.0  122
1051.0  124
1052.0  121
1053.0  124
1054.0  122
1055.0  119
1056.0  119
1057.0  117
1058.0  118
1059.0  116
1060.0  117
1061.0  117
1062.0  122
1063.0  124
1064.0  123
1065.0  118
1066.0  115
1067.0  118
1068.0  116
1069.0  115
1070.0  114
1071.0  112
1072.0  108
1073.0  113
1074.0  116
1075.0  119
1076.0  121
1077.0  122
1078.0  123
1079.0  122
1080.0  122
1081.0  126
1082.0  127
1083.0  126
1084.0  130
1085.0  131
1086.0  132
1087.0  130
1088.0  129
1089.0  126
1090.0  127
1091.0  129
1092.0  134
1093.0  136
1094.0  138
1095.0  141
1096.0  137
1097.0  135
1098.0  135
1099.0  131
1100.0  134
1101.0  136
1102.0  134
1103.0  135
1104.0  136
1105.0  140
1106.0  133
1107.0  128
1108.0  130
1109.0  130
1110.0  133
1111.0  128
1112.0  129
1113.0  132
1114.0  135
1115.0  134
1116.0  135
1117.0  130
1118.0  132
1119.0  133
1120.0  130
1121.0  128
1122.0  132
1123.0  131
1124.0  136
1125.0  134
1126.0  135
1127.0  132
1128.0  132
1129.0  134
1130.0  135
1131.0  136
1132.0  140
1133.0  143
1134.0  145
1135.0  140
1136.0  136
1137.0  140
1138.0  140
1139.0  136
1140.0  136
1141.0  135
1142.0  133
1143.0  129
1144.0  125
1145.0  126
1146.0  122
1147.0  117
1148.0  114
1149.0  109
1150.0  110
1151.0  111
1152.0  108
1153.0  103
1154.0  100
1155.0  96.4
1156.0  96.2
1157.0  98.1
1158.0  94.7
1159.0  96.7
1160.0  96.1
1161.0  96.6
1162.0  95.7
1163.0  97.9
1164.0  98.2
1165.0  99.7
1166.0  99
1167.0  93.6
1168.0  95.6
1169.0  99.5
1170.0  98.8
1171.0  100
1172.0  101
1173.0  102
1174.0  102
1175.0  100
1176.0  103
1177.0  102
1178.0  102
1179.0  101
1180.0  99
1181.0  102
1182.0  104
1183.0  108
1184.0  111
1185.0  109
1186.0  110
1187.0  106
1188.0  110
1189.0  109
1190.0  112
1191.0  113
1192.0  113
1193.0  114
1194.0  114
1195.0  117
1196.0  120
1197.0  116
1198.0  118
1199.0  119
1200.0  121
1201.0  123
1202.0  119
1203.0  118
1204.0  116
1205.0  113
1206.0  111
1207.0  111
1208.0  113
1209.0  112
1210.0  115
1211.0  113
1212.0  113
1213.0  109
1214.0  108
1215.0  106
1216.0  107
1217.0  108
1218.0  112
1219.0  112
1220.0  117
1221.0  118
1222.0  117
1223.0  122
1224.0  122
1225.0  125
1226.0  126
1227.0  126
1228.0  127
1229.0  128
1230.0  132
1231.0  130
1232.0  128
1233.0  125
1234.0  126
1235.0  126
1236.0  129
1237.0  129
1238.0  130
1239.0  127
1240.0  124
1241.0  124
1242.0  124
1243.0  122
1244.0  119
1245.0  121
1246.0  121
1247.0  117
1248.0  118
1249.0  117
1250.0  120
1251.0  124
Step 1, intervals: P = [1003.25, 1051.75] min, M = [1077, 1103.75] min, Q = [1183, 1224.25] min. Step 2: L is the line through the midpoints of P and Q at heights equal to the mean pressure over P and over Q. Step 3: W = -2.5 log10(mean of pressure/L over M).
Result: -0.11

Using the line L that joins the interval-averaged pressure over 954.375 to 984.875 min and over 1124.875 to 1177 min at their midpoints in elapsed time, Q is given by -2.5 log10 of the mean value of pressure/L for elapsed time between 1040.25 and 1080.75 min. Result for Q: 0.12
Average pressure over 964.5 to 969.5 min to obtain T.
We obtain 156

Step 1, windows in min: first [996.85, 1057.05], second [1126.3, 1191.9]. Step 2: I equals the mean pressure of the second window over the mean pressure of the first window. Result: 0.93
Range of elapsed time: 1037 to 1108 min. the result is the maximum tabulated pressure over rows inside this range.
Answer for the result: 141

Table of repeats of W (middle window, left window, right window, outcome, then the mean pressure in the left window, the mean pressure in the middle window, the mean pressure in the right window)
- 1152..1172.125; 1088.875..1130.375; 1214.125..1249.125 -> 0.29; 133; 98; 122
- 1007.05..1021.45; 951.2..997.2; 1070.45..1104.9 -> 0.16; 145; 120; 128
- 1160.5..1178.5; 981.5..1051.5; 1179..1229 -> 0.17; 124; 99.3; 114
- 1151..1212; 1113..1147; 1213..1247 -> 0.19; 134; 107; 122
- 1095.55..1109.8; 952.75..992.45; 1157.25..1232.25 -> -0.08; 146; 134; 110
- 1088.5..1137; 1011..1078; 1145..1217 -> -0.18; 119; 134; 107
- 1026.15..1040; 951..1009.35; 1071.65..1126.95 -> 0.14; 142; 120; 130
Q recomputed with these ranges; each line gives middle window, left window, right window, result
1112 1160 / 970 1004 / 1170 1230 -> -0.050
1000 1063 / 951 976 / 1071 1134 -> 0.178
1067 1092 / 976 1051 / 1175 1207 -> -0.022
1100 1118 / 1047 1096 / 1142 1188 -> -0.153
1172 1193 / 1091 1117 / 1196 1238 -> 0.165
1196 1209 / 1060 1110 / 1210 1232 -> 0.026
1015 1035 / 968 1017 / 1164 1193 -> 0.066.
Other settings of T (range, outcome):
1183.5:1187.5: 109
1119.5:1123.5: 130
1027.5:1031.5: 119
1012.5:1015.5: 120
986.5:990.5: 134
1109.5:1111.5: 130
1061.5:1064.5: 123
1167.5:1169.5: 97.5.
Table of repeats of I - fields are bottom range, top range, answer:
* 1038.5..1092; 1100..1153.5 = 1.09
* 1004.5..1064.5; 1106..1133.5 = 1.11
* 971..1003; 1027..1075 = 0.87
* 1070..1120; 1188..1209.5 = 0.89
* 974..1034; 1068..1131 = 1.01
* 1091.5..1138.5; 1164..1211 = 0.81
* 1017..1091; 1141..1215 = 0.90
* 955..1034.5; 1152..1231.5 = 0.81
